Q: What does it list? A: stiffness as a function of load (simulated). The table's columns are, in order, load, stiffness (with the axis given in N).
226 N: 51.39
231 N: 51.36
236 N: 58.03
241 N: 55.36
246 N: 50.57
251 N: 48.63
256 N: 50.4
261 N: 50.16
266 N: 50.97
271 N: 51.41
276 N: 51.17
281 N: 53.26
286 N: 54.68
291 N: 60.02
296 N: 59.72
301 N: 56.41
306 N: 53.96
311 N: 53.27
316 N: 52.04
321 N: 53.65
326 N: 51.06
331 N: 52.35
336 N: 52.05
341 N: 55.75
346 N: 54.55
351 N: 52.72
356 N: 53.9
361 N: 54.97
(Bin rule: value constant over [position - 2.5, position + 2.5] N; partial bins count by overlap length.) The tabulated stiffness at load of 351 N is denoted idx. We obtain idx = 52.72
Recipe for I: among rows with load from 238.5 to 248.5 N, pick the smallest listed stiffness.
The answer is 50.57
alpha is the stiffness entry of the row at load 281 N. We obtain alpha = 53.26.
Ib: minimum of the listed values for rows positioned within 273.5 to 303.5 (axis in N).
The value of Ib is 51.17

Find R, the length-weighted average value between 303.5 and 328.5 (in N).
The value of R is 52.8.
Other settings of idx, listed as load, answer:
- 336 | 52.05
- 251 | 48.63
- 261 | 50.16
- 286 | 54.68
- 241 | 55.36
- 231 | 51.36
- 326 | 51.06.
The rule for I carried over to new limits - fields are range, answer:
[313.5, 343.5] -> 51.06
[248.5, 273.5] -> 48.63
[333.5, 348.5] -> 52.05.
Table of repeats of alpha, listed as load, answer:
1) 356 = 53.9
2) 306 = 53.96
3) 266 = 50.97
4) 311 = 53.27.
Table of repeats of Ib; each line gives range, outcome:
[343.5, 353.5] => 52.72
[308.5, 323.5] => 52.04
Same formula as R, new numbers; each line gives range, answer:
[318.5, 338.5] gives 52.3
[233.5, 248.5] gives 54.7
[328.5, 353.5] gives 53.5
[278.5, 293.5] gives 56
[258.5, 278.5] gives 50.9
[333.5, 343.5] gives 53.9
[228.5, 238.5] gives 54.7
